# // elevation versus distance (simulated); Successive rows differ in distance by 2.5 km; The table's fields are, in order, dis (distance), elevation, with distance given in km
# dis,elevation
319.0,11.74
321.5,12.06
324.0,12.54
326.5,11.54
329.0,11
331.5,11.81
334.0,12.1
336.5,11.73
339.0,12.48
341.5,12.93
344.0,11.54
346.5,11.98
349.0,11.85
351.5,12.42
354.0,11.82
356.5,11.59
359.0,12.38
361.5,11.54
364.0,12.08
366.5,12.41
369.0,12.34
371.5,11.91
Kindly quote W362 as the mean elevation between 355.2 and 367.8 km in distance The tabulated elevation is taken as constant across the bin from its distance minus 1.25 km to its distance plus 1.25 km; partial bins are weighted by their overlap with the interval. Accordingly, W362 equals 12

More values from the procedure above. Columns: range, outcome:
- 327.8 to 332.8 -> 11.4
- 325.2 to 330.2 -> 11.3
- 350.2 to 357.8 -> 11.9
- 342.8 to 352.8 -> 11.9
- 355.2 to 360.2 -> 12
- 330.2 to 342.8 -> 12.2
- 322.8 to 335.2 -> 11.8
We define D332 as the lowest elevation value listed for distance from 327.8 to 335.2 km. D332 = 11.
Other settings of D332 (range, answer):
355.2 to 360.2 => 11.59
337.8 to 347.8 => 11.54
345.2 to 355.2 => 11.82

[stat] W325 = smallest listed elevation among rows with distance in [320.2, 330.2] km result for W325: 11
